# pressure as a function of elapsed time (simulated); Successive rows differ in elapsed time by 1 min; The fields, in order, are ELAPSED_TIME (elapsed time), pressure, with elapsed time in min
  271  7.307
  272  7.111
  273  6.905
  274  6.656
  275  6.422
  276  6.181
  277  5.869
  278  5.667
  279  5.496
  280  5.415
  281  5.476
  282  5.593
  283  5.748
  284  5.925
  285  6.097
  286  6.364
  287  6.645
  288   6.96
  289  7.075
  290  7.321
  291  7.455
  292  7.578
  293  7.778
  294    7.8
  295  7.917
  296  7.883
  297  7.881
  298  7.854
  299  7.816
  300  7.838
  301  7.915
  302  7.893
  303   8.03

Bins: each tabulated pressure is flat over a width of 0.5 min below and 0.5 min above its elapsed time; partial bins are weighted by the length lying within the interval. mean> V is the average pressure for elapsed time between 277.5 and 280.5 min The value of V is 5.53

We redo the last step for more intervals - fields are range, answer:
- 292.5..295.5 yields 7.83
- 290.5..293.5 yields 7.6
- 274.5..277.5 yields 6.16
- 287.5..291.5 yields 7.2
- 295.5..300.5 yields 7.85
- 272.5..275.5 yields 6.66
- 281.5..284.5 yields 5.76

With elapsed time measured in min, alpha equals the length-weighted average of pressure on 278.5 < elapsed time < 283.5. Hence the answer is 5.55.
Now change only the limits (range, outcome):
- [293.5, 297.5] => 7.87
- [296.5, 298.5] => 7.87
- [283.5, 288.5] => 6.4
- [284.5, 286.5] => 6.23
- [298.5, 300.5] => 7.83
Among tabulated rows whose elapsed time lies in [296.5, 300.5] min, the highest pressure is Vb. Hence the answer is 7.881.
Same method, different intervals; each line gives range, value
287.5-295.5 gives 7.917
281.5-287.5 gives 6.645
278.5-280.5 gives 5.496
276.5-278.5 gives 5.869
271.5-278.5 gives 7.111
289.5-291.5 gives 7.455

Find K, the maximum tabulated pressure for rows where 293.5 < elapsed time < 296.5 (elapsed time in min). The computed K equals 7.917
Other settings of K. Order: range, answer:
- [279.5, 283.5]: 5.748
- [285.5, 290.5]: 7.321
